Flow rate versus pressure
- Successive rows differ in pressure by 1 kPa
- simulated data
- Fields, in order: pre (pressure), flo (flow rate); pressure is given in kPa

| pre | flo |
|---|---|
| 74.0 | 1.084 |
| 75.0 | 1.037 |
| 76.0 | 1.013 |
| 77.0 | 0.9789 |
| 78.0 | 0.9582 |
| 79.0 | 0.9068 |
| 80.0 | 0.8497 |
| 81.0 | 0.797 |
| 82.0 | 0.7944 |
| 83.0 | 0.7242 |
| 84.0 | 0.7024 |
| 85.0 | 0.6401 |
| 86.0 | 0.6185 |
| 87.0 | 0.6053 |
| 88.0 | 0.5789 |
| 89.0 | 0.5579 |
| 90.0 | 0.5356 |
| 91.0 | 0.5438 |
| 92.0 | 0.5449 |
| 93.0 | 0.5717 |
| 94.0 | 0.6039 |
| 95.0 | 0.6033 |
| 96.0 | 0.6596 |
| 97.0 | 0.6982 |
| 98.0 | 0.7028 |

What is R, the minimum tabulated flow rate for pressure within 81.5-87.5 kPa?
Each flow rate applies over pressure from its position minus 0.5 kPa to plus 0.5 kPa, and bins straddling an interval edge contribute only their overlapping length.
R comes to 0.6053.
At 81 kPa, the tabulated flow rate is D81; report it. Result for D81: 0.797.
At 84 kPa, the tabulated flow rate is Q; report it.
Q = 0.7024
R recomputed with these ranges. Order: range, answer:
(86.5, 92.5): 0.5356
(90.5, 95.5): 0.5438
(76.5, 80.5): 0.8497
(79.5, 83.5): 0.7242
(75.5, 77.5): 0.9789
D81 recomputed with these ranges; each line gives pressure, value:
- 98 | 0.7028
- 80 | 0.8497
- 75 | 1.037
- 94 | 0.6039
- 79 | 0.9068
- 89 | 0.5579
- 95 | 0.6033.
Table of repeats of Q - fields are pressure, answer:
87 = 0.6053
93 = 0.5717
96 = 0.6596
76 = 1.013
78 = 0.9582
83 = 0.7242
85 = 0.6401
